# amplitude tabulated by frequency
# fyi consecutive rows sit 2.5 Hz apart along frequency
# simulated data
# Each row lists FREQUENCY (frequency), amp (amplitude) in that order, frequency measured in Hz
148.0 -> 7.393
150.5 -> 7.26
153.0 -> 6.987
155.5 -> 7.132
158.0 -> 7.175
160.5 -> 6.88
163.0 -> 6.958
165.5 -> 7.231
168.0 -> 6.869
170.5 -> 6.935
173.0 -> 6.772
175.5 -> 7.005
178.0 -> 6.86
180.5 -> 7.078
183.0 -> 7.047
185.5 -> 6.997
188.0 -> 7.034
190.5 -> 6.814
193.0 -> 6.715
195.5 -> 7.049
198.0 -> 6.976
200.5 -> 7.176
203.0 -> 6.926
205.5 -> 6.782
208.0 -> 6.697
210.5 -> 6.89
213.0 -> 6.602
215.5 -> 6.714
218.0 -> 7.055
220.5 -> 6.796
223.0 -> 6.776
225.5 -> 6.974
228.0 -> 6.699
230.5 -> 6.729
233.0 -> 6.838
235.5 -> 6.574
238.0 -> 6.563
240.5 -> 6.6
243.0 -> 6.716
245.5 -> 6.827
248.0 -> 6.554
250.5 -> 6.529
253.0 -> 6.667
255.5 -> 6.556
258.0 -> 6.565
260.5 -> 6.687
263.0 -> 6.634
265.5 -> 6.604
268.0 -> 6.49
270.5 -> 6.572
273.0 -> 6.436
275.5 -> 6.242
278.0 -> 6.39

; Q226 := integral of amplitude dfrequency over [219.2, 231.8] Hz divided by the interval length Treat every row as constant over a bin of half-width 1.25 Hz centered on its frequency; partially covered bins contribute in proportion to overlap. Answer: 6.8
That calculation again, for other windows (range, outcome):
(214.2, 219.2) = 6.88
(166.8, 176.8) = 6.9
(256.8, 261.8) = 6.63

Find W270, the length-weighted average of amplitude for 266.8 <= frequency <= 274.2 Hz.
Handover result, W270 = 6.5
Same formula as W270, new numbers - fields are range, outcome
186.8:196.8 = 6.9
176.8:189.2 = 7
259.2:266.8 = 6.64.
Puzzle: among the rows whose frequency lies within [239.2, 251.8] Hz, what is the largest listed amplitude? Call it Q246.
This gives 6.827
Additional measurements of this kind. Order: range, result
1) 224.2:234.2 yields 6.974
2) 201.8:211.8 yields 6.926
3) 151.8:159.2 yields 7.175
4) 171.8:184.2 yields 7.078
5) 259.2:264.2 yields 6.687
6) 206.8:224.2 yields 7.055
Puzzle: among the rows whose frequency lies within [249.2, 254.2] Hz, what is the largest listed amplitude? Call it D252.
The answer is 6.667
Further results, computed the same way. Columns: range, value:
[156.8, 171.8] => 7.231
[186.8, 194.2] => 7.034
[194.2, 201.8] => 7.176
